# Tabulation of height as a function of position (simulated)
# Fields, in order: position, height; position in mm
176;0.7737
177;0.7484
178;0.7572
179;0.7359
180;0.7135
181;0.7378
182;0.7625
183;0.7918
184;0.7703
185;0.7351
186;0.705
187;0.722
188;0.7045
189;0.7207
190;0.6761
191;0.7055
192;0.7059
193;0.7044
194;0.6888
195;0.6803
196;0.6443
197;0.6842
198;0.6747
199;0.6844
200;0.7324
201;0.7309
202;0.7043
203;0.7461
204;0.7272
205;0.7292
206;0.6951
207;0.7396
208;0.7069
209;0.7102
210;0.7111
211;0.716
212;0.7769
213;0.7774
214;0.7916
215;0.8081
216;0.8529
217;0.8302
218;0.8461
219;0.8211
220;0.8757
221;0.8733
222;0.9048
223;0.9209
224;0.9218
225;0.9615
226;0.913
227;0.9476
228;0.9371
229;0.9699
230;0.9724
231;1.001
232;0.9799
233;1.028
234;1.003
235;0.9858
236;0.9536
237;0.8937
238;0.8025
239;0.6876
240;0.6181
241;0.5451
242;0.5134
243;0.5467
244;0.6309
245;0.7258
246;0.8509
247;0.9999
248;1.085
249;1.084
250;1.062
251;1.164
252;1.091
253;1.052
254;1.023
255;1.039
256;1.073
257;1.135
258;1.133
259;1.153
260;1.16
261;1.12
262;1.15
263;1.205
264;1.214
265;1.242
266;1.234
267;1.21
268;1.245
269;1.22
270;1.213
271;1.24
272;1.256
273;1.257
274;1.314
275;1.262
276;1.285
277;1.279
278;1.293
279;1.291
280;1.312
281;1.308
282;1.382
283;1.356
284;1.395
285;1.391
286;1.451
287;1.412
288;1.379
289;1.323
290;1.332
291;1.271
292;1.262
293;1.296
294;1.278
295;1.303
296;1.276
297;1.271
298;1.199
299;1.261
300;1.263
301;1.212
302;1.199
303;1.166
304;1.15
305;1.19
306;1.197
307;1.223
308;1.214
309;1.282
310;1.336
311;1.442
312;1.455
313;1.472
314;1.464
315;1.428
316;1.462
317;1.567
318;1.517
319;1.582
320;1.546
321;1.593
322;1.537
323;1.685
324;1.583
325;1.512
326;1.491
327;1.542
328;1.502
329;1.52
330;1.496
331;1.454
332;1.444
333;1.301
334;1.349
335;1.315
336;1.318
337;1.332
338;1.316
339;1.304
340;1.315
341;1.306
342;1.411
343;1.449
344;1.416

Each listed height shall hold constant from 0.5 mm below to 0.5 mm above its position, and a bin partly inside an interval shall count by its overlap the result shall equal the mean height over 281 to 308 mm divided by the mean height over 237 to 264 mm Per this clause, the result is 1.35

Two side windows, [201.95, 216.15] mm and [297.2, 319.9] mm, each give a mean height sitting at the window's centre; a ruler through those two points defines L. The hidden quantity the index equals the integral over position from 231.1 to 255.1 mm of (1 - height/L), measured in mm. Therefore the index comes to 1.5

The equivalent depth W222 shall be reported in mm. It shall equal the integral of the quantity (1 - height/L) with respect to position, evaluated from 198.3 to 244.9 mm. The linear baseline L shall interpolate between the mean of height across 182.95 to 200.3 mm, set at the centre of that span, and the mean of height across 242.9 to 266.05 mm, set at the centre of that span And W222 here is 3.2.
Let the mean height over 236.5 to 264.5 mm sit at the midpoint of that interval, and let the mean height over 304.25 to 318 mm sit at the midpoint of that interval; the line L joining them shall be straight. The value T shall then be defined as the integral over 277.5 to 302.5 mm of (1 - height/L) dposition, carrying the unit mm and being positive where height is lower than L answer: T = -1.8 mm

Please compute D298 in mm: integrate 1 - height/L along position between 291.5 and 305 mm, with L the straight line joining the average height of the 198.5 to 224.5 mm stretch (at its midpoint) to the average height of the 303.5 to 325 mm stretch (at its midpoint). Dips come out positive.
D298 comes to 0.88 mm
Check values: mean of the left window 0.782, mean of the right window 1.43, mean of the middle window 1.24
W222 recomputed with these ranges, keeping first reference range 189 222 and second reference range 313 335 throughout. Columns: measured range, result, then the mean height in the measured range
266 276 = -0.74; 1.25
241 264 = 1.20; 0.995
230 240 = 0.18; 0.913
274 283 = -0.72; 1.31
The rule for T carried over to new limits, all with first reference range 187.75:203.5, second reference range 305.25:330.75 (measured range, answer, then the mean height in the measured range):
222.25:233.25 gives -0.69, 0.957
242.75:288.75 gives -1.37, 1.18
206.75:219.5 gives 0.51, 0.777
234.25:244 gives 2.39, 0.73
